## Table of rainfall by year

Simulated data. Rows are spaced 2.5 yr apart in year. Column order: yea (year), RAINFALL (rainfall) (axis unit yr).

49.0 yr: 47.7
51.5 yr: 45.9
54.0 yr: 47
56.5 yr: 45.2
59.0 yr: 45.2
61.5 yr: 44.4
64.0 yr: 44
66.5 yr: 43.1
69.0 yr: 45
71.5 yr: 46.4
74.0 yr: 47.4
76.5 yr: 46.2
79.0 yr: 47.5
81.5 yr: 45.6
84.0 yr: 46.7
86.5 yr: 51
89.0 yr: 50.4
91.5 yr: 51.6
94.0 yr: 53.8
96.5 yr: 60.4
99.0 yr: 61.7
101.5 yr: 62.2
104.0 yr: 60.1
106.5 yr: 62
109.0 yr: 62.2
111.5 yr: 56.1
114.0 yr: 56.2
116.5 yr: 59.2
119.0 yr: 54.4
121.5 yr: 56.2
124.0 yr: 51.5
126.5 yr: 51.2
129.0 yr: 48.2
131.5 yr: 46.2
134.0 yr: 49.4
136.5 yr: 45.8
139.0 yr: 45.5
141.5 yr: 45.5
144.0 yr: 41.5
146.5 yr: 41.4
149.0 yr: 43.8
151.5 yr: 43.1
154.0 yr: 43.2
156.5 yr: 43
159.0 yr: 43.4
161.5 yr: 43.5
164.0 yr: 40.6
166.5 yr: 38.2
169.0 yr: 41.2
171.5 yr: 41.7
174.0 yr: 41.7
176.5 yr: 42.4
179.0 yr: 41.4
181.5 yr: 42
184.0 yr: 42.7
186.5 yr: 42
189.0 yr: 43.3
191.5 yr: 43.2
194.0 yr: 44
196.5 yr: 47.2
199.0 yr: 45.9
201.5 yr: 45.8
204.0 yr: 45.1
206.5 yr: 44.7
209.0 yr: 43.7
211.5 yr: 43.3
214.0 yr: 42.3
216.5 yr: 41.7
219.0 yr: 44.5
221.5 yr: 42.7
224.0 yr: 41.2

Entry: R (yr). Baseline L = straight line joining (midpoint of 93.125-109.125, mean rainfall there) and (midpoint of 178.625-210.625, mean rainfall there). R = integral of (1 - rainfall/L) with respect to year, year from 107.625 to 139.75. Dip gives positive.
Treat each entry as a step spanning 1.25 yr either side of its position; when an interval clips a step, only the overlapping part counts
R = 2.2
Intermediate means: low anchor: 60.4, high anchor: 44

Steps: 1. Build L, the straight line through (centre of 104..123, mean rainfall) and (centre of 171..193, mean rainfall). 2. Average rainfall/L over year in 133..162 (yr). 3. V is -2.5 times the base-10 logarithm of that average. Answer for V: 0.142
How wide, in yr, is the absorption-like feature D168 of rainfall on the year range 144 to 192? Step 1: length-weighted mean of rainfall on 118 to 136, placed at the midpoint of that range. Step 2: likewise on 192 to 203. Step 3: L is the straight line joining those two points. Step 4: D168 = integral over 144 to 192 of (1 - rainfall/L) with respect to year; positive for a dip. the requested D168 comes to 5.57 yr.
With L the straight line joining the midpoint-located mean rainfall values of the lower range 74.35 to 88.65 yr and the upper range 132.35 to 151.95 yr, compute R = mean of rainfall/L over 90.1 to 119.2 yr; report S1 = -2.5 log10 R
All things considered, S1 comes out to -0.25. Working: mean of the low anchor 47.6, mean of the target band 58.4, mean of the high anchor 44.6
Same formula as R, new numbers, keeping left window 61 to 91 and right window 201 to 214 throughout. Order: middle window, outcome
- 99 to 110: -3.69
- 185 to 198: 0.17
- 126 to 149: -0.13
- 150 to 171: 1.43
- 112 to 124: -2.63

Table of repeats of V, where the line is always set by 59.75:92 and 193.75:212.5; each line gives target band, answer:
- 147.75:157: 0.06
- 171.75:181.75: 0.09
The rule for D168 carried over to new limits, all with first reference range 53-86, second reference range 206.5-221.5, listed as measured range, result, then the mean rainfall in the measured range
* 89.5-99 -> -2.2 yr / 55.7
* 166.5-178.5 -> 0.7 yr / 41.4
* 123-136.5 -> -1.3 yr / 48.9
